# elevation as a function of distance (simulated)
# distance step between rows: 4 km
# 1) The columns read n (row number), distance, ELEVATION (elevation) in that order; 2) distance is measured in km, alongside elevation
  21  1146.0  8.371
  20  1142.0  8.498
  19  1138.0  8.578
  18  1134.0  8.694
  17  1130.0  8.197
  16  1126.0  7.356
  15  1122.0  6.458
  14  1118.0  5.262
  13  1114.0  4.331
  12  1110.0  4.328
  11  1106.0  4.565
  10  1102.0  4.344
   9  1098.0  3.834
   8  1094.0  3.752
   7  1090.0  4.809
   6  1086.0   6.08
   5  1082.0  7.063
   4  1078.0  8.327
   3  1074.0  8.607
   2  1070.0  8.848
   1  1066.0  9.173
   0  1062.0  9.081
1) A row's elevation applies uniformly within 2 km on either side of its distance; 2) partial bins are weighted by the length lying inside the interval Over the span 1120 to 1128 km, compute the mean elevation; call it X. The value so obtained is 6.91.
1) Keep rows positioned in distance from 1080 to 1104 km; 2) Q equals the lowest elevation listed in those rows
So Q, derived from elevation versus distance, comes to 3.752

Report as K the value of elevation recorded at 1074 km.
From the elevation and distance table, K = 8.607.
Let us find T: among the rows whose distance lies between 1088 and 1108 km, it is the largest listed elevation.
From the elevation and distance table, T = 4.809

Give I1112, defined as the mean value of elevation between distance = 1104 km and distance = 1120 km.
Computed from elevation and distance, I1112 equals 4.62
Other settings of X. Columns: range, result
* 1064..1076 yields 8.88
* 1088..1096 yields 4.28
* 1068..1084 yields 8.21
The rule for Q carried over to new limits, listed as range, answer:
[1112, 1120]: 4.331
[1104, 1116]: 4.328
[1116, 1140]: 5.262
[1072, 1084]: 7.063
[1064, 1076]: 8.607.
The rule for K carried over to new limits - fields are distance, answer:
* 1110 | 4.328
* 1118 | 5.262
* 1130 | 8.197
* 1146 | 8.371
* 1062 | 9.081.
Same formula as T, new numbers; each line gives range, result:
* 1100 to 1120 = 5.262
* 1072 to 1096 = 8.607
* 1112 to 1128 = 7.356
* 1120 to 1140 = 8.694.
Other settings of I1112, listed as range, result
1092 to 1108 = 4.12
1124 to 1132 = 7.78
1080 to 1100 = 5.11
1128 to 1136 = 8.45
